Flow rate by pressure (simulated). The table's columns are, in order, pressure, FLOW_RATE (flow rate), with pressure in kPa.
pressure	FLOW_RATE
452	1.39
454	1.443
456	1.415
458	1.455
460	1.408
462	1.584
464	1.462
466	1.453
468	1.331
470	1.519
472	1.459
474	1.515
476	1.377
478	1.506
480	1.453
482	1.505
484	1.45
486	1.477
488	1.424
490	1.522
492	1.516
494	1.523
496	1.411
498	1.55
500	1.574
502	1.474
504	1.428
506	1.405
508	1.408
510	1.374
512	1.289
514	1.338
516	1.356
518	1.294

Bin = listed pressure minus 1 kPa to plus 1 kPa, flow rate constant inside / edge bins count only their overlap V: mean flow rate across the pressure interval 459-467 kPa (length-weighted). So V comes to 1.48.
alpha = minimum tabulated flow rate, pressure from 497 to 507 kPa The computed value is 1.405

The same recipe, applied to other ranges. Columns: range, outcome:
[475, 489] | 1.377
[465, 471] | 1.331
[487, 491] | 1.424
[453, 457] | 1.415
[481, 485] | 1.45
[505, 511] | 1.374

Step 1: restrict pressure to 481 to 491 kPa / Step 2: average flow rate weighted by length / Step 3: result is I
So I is 1.48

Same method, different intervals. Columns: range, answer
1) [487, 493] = 1.49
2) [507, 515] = 1.35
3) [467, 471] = 1.42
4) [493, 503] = 1.51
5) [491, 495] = 1.52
